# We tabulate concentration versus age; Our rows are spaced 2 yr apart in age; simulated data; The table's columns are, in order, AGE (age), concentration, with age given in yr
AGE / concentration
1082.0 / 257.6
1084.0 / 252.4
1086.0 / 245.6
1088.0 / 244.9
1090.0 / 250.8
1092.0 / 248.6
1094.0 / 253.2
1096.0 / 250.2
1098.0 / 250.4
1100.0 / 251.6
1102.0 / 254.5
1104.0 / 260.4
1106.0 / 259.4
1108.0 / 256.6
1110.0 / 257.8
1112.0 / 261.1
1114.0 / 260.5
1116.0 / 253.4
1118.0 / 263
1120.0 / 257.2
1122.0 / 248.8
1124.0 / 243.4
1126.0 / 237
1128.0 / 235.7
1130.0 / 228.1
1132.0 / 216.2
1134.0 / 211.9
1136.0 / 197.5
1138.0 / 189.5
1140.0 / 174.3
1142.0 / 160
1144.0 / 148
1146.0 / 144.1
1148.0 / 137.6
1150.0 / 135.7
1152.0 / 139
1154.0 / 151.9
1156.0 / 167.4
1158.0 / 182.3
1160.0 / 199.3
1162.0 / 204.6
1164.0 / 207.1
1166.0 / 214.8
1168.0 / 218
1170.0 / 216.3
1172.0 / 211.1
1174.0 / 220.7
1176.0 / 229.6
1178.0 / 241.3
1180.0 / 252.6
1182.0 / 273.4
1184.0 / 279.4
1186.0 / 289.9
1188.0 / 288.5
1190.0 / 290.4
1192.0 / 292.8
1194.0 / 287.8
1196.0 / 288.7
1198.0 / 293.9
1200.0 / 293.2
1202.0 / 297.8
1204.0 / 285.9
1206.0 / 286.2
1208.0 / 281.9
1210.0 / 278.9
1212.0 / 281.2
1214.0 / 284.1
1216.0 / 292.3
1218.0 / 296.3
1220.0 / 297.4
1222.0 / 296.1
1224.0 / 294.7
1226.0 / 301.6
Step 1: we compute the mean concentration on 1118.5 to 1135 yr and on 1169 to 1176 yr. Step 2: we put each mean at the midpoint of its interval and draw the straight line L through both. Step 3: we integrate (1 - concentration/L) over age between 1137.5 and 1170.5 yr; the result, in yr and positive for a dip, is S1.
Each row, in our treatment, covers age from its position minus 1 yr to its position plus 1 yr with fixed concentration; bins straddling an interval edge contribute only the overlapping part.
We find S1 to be 7.3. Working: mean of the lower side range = 236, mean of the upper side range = 218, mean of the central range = 175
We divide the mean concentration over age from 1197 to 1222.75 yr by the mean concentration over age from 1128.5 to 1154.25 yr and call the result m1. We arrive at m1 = 1.67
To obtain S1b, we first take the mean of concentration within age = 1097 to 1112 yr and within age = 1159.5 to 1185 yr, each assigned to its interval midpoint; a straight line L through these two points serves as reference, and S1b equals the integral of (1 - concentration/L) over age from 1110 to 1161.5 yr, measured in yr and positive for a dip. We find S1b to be 8.8 yr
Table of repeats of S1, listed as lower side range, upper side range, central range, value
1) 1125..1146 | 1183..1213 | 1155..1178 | 3.28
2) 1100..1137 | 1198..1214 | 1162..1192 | 3.06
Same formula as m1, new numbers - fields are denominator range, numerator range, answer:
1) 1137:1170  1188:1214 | 1.65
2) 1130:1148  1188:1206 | 1.61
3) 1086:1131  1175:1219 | 1.12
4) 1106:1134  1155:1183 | 0.88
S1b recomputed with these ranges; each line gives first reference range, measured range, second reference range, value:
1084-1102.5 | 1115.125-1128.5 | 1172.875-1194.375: 0.3 yr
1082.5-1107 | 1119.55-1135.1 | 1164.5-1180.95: 0.5 yr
